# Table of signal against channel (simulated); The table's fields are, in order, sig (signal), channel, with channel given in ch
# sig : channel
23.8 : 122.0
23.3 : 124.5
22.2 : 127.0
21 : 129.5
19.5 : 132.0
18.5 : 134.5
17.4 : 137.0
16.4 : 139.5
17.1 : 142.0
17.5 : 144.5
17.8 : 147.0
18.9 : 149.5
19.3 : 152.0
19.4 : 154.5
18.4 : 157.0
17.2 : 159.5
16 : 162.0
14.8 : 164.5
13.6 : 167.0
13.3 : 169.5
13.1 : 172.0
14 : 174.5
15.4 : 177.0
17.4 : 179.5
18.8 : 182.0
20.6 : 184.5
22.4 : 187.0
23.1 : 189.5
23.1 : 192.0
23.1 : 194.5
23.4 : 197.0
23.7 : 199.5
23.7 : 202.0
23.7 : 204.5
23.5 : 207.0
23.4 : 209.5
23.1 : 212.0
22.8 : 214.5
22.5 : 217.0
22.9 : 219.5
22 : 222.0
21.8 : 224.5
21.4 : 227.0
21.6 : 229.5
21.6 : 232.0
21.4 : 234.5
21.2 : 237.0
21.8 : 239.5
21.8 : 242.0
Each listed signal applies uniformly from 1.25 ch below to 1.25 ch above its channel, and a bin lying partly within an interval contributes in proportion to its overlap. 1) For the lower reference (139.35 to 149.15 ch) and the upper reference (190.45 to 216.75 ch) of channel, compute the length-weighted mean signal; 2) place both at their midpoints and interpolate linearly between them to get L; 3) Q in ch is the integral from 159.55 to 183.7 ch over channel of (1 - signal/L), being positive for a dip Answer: 5.8 ch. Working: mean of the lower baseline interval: 17.4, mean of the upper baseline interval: 23.3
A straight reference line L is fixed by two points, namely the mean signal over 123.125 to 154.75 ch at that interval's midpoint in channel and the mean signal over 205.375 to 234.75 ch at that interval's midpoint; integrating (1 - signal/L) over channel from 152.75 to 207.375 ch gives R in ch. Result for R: 4.6 ch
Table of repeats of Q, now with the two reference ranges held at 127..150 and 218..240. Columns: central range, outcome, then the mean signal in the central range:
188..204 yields -2.2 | 23.4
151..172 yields 3.2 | 16.3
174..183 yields 1.5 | 16.5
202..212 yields -1.2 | 23.5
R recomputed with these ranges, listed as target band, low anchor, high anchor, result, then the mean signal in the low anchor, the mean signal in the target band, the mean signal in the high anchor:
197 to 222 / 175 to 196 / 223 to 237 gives -2.7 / 20.3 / 23.2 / 21.5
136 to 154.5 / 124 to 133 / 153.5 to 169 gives 0.8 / 21.4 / 17.9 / 16.4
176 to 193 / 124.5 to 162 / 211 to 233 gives 0.3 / 18.7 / 20.1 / 22.2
